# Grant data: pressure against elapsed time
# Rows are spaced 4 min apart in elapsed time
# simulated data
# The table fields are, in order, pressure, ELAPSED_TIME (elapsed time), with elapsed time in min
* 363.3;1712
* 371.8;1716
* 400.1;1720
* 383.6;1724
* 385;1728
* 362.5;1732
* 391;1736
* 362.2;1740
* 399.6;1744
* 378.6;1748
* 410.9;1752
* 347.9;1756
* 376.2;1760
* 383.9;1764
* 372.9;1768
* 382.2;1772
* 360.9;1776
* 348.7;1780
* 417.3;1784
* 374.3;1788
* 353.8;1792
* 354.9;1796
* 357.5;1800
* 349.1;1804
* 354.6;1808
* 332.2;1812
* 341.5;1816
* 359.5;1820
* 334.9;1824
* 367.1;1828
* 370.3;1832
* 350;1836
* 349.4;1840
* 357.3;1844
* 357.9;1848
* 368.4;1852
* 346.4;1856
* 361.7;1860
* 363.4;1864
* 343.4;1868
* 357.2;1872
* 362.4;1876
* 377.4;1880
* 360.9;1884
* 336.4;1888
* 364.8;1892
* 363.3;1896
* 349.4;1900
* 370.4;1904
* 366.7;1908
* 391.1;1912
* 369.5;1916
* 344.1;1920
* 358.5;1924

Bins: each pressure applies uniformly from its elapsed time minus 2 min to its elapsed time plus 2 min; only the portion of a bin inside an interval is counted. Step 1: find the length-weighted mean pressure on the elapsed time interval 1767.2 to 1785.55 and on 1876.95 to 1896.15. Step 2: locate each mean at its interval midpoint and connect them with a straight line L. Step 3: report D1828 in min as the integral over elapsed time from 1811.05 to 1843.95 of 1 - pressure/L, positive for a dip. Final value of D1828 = 1.5 min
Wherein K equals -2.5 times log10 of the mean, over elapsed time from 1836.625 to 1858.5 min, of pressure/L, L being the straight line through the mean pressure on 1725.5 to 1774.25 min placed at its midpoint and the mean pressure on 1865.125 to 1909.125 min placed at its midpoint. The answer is 0.028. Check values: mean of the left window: 379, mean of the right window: 359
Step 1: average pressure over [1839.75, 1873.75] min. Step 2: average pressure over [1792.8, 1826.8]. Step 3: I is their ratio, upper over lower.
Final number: 1.0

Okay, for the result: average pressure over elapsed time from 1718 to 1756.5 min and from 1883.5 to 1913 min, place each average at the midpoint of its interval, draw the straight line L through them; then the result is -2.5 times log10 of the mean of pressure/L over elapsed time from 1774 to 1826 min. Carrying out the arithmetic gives 0.054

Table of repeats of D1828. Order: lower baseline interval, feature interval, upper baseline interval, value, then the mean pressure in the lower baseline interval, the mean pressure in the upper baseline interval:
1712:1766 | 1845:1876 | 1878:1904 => 0.55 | 380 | 360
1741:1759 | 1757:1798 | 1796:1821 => -0.57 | 383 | 349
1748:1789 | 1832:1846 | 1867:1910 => 0.47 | 378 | 360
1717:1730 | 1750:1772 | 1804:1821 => -0.48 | 388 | 346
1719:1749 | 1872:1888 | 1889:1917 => 0.30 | 382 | 367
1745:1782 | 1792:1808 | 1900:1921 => 0.80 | 374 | 368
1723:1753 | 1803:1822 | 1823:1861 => 0.89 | 383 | 357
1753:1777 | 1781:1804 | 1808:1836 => -0.39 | 373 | 351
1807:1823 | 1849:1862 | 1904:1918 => -0.03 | 346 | 375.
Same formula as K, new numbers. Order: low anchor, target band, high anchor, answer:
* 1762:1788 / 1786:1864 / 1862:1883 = 0.04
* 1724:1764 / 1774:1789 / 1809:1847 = -0.02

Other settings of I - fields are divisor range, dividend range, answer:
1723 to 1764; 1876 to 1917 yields 0.96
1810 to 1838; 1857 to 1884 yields 1.03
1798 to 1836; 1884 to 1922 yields 1.03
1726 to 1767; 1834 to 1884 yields 0.94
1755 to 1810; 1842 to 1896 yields 0.98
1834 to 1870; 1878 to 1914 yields 1.03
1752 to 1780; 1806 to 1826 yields 0.93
